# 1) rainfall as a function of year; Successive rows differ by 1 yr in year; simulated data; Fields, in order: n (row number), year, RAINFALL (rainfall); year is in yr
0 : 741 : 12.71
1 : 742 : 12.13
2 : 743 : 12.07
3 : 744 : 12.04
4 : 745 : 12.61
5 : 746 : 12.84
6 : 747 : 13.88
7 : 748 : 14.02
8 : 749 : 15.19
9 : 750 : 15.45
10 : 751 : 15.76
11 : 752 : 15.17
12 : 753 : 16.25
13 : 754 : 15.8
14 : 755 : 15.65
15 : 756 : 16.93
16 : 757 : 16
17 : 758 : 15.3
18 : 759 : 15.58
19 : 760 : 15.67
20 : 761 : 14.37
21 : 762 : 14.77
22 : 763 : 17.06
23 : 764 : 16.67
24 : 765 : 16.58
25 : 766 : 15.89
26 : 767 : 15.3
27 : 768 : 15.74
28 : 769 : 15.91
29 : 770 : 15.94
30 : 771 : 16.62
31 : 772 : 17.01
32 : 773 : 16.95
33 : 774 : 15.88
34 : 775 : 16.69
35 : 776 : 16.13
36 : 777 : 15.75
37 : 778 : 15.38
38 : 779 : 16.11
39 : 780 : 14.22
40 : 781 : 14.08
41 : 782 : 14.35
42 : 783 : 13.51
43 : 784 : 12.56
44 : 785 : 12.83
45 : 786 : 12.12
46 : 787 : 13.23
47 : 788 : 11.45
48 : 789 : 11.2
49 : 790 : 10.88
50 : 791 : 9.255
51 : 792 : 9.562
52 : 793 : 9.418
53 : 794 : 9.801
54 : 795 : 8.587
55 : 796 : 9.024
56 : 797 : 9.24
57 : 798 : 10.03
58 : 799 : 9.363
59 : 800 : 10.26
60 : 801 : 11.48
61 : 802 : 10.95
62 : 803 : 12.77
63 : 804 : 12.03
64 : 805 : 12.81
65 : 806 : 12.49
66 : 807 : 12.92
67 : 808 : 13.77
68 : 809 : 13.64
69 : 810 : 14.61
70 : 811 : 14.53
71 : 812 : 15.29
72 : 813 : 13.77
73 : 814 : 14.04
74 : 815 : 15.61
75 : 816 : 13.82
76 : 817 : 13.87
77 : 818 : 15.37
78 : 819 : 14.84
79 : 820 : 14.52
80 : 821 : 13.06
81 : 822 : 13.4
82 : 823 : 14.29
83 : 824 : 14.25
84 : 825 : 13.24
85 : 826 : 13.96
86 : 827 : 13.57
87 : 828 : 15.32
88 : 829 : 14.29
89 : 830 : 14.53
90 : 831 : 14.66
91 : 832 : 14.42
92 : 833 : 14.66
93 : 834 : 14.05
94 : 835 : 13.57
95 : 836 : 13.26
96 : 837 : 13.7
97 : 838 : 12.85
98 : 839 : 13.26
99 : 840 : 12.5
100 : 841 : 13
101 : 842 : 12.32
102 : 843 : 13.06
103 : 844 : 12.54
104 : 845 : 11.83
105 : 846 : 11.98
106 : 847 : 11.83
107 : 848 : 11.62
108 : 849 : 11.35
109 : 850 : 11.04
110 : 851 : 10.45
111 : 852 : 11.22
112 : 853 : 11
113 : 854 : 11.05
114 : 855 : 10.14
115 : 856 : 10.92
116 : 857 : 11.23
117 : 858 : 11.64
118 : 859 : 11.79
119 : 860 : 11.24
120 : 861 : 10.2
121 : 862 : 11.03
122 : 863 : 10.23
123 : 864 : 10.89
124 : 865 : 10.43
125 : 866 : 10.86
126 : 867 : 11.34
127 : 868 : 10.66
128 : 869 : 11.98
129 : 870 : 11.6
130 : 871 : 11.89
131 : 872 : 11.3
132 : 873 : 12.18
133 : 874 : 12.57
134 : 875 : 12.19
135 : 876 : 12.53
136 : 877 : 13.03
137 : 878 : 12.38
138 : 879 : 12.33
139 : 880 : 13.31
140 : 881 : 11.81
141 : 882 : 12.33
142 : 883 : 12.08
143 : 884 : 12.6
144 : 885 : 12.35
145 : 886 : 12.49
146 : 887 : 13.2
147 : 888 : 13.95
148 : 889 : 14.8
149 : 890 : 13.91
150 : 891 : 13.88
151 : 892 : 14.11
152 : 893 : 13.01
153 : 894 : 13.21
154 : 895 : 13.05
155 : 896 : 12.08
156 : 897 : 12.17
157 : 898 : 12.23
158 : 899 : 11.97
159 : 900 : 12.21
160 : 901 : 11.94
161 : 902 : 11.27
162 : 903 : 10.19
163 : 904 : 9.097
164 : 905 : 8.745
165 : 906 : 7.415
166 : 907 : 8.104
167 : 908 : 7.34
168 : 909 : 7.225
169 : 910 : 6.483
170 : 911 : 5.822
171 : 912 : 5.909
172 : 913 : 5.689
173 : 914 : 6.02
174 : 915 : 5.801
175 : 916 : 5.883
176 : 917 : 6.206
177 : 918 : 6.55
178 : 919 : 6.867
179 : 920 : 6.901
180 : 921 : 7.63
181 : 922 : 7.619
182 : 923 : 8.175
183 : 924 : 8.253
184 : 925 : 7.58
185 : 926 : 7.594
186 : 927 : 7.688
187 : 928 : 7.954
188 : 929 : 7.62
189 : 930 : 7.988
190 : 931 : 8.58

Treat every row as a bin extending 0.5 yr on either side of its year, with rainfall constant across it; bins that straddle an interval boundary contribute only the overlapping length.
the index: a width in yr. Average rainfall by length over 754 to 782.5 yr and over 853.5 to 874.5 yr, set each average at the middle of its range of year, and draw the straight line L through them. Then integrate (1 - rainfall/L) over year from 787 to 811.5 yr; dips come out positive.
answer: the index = 5.1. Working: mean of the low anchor 15.8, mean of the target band 11.3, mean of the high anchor 11.2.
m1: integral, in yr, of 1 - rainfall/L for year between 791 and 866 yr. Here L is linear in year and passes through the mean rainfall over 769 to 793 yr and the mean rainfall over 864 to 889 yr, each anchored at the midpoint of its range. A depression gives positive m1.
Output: 3.8 yr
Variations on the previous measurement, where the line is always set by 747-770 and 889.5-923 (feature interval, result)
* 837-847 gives -0.47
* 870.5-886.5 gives -2.86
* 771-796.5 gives 2.63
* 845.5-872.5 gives 0.38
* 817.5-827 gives -0.87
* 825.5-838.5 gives -1.65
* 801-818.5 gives -0.24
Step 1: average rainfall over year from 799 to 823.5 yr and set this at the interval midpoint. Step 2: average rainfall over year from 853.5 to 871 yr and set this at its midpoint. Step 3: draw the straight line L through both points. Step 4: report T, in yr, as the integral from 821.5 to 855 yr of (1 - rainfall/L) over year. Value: -2.0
